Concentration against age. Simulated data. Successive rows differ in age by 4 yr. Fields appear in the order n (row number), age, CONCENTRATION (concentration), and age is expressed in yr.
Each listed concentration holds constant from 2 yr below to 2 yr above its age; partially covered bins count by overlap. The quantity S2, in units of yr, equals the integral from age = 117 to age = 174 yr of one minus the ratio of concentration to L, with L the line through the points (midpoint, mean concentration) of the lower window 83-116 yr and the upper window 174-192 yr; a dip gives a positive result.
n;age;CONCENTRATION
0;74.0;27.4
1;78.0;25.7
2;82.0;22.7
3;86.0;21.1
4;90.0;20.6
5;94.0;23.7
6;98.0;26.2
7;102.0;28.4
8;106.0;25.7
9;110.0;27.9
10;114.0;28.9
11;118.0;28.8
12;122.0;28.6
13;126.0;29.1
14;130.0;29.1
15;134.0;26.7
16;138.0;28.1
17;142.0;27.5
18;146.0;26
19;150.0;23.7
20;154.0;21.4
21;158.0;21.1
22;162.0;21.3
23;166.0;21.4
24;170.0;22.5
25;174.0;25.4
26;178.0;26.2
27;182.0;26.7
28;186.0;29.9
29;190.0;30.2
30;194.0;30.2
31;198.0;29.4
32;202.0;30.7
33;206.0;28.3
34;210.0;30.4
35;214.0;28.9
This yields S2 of 2.9 yr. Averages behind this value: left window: 25.2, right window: 27.9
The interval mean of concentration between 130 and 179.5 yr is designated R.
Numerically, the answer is 24.5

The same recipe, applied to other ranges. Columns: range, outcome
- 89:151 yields 27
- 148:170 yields 21.8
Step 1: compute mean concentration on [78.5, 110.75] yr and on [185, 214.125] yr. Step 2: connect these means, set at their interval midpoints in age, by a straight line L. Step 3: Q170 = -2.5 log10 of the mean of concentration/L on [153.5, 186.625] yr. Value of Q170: 0.19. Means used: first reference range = 24.5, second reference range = 29.8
